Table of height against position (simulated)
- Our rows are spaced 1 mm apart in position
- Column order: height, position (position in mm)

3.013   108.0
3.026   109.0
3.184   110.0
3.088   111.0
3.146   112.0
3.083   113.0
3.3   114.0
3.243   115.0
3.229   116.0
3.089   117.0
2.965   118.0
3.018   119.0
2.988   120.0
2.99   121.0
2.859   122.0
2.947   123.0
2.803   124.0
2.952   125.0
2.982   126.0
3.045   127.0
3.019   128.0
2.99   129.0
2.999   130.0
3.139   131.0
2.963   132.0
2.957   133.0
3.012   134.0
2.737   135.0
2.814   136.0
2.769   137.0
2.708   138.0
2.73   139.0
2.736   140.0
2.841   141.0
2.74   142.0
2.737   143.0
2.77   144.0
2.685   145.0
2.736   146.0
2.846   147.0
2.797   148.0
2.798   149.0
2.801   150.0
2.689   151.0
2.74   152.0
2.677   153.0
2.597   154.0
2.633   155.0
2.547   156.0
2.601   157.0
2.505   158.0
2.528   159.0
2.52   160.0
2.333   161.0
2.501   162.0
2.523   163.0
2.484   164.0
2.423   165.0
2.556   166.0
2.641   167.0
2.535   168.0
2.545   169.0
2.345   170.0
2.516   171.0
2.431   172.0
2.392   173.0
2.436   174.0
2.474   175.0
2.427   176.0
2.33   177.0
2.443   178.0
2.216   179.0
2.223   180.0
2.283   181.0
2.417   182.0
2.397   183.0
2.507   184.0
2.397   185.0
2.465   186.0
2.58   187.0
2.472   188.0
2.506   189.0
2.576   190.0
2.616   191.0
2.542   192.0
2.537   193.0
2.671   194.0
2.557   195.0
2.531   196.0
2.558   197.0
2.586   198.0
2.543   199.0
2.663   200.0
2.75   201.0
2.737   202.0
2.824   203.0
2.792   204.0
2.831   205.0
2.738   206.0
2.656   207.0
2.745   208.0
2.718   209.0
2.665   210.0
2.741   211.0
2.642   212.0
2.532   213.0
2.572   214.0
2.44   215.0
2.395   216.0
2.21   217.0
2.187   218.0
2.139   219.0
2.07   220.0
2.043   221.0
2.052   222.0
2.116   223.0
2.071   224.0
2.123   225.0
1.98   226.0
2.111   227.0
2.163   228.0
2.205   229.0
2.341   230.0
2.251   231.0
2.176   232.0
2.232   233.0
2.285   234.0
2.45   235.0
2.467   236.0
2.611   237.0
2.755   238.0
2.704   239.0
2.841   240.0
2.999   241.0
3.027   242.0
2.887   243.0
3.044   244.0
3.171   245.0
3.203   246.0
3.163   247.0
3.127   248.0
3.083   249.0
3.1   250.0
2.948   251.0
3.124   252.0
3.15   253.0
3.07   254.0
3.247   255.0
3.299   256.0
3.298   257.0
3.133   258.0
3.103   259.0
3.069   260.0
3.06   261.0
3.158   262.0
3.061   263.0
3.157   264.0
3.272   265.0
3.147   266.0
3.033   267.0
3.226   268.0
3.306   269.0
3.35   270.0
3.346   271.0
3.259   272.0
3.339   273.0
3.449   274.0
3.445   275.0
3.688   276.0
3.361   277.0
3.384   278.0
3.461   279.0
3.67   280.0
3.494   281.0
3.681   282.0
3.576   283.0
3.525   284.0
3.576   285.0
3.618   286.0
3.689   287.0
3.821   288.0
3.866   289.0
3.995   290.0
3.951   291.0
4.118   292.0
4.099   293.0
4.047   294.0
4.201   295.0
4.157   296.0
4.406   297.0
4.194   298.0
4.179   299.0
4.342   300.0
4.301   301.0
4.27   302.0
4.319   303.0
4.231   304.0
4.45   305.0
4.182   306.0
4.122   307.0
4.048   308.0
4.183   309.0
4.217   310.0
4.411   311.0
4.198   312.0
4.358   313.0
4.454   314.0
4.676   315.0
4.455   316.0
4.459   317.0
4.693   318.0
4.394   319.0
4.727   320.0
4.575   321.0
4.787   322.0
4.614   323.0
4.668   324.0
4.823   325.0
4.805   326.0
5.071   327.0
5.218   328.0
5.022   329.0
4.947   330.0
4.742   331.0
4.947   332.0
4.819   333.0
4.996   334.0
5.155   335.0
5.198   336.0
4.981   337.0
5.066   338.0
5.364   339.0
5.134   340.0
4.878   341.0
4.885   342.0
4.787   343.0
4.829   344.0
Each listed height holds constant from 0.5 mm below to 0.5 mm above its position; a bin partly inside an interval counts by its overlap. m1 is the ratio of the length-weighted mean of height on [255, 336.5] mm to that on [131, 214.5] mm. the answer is 1.54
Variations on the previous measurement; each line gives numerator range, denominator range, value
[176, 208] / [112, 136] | 0.85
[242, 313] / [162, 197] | 1.46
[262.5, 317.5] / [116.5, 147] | 1.33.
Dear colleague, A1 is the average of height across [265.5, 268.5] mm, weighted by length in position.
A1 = 3.14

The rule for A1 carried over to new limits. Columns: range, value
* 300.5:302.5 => 4.29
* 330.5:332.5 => 4.84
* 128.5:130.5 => 2.99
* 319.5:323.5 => 4.68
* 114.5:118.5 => 3.13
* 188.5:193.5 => 2.56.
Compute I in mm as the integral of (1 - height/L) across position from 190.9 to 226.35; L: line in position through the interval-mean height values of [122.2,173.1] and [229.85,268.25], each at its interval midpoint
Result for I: 4.5 mm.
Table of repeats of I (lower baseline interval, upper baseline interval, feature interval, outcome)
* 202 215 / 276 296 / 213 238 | 5.75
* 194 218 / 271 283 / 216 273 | 6.03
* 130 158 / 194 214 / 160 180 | 2.06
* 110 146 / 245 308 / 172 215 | 8.98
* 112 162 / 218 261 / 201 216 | 0.25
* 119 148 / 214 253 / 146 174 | 2.15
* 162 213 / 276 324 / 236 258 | 2.28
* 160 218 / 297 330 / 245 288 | 5.13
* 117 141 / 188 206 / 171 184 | 1.60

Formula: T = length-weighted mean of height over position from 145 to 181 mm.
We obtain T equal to 2.54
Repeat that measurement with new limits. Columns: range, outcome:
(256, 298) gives 3.53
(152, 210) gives 2.54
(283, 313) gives 4.09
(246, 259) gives 3.15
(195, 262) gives 2.66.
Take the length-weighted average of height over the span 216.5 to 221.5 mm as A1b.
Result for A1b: 2.13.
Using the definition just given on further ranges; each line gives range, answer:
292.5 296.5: 4.13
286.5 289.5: 3.79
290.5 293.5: 4.06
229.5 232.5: 2.26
